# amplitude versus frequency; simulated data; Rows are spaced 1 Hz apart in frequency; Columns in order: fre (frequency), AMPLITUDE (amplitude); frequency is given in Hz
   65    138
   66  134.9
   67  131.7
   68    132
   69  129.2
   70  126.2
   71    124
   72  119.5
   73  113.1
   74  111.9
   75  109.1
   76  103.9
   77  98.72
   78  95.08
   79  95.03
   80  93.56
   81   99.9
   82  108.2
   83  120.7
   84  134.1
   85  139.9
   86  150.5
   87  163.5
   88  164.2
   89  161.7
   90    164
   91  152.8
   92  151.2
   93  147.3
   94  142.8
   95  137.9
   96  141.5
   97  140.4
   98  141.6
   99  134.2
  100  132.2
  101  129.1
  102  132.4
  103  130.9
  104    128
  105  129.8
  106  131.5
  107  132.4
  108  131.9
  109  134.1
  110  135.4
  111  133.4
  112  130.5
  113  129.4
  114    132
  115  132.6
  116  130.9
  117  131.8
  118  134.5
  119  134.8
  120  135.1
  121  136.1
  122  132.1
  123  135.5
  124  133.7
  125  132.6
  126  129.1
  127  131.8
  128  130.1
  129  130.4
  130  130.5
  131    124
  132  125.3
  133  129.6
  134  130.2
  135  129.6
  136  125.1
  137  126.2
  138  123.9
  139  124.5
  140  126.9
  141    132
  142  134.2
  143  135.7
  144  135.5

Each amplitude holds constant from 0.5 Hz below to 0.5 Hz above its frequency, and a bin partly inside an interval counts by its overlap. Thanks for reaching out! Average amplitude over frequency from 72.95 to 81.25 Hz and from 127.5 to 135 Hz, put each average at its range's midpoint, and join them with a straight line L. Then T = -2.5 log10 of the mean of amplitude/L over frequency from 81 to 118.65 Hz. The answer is -0.22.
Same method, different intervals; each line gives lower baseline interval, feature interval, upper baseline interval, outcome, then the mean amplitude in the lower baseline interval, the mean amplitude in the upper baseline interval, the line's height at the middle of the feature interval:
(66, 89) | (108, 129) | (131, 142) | -0.06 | 122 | 127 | 126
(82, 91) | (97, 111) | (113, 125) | 0.06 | 148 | 133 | 140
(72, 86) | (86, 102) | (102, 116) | -0.21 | 111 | 132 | 121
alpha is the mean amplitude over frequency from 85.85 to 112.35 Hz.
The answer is 141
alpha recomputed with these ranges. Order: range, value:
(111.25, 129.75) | 132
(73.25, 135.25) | 131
